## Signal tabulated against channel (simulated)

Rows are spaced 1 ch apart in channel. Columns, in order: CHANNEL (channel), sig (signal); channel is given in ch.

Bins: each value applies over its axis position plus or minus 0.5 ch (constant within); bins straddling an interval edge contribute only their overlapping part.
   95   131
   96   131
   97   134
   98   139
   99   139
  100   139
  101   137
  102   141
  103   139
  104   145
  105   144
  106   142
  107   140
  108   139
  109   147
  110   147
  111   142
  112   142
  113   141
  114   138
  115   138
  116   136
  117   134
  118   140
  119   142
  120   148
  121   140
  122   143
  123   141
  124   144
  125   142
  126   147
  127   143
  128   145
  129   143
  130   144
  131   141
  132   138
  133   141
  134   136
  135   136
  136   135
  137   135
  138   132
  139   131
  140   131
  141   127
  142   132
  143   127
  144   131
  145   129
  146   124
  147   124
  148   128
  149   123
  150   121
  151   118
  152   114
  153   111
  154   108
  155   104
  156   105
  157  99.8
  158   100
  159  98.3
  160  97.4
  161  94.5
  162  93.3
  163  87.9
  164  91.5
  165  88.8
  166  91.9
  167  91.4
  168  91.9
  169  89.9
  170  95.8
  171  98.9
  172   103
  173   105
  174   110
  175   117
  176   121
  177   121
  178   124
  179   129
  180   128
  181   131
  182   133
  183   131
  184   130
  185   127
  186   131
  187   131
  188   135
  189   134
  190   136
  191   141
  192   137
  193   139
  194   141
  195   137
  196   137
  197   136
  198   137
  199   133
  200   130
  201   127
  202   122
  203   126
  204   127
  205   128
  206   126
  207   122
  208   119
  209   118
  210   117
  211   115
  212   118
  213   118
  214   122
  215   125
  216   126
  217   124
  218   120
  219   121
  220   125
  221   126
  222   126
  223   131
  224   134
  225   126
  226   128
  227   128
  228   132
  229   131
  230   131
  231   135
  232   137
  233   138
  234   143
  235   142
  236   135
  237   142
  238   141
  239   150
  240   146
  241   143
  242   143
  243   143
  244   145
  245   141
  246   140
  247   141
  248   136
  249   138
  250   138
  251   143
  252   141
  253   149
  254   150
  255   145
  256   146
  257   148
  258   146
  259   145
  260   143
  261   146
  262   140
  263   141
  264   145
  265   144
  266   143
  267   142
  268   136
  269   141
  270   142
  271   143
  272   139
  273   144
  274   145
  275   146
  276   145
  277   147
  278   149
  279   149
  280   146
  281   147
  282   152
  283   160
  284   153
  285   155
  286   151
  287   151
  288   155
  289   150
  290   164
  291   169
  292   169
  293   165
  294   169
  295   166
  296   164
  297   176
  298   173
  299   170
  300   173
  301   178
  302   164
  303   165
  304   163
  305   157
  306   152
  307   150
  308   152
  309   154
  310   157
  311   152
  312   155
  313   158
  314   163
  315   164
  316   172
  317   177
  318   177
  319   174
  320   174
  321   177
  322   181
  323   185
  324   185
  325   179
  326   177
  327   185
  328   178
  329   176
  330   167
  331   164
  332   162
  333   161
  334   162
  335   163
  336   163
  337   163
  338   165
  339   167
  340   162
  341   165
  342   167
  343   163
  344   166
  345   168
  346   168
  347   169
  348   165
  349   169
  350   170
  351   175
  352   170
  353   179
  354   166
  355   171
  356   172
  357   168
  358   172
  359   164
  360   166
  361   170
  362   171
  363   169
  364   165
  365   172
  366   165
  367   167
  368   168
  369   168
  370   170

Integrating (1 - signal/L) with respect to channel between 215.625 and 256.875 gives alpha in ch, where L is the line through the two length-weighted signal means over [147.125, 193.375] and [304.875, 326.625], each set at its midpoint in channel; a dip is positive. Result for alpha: 0.4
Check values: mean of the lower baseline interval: 114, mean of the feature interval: 137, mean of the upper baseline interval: 167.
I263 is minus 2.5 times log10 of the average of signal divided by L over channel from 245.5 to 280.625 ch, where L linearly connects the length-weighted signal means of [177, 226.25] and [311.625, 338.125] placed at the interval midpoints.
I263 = 0.04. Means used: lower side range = 128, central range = 143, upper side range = 171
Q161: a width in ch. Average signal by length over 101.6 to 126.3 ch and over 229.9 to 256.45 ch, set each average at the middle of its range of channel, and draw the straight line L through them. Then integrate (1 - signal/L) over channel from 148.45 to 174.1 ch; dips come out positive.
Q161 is 7.3 ch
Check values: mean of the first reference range 142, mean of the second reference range 142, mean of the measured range 101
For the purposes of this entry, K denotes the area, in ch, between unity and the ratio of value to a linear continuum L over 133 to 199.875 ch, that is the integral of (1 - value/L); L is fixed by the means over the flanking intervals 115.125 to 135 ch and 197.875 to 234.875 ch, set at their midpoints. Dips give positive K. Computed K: 7.4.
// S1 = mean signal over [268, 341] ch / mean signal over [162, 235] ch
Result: 1.31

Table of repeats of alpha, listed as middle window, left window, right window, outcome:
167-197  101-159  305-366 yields 3.95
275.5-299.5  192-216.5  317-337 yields 0.03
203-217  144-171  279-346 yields 0.38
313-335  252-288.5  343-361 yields -1.56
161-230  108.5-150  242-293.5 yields 9.87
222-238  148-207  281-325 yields 0.36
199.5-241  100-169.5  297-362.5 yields 4.60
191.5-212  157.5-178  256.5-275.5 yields -2.45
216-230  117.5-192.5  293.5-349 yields 1.38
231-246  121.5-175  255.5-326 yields 0.15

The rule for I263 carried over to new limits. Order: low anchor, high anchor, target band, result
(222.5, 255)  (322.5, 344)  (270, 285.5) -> 0.03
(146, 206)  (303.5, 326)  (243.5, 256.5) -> 0.01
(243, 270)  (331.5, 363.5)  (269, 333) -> -0.05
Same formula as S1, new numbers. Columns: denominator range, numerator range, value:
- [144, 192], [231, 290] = 1.27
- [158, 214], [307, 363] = 1.42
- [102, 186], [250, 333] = 1.26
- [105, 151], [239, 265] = 1.05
